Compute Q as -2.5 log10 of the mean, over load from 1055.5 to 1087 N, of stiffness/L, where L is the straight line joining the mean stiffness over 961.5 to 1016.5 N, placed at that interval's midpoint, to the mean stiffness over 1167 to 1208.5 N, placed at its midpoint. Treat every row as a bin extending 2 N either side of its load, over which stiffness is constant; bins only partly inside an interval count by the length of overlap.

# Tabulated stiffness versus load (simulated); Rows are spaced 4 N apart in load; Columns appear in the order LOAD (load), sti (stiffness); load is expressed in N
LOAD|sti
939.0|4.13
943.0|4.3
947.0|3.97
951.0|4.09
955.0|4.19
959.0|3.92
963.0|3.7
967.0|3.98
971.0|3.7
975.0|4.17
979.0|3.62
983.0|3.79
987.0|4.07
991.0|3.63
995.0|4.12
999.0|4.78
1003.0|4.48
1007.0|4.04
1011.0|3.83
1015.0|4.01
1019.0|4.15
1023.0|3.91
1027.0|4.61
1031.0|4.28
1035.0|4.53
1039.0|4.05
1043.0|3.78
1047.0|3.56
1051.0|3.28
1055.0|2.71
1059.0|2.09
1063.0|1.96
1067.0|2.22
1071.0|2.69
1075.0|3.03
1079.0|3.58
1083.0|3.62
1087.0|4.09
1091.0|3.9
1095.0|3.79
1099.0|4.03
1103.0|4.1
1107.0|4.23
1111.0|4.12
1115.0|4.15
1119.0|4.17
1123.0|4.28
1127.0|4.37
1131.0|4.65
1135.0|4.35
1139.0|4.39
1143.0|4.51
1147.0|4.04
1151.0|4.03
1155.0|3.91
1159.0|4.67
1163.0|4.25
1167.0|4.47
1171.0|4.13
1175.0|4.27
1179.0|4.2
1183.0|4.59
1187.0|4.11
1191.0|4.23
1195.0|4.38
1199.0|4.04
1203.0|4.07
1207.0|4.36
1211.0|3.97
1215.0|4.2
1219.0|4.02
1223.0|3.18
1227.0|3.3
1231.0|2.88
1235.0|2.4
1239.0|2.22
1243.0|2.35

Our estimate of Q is 0.41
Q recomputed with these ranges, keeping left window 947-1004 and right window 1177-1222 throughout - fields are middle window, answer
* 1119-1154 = -0.05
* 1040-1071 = 0.39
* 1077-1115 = 0.04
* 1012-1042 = -0.04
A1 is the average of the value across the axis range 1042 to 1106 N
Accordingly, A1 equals 3.28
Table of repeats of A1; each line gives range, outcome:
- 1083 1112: 4.01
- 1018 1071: 3.43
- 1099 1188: 4.27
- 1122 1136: 4.43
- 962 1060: 3.89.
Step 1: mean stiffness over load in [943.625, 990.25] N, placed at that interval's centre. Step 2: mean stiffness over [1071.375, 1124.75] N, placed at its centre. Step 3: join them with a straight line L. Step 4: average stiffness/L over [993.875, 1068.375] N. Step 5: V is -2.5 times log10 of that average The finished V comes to 0.06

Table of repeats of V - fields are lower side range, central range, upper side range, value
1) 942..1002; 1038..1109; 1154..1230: 0.20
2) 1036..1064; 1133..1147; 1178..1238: -0.23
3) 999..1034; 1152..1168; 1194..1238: -0.13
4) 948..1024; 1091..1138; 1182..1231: -0.05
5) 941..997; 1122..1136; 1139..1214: -0.06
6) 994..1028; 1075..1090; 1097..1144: 0.16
